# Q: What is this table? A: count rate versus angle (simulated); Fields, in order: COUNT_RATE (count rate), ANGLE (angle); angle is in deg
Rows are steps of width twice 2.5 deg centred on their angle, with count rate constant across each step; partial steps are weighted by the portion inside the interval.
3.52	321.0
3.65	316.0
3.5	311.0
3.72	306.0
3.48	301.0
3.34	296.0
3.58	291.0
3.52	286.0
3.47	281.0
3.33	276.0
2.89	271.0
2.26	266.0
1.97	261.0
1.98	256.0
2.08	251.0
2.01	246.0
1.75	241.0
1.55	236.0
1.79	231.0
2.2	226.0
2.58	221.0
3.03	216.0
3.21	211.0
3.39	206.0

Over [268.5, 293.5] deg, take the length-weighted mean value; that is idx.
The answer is 3.36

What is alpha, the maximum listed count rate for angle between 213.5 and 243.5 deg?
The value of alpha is 3.03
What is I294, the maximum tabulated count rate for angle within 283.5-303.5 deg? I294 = 3.58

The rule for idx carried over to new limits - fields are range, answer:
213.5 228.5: 2.6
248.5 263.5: 2.01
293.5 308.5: 3.51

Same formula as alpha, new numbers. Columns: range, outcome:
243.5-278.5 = 3.33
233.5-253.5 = 2.08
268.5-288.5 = 3.52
